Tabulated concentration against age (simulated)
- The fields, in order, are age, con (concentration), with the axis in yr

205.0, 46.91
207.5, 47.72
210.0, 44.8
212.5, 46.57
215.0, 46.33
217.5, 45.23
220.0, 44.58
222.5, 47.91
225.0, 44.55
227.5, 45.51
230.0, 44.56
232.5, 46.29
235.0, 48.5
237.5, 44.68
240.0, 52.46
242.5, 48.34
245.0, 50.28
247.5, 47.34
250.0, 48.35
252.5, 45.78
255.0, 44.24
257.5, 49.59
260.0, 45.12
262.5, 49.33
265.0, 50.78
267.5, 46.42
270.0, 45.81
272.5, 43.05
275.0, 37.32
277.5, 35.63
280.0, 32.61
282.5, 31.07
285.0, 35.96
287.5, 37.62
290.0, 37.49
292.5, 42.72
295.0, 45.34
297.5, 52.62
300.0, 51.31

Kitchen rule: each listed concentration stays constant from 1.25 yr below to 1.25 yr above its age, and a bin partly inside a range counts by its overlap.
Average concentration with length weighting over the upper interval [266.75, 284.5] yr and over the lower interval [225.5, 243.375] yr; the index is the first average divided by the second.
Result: 0.8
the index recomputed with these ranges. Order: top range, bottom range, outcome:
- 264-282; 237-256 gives 0.86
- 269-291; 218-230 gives 0.82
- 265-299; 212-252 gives 0.87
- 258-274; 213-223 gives 1.02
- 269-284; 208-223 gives 0.82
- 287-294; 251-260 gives 0.86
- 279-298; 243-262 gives 0.82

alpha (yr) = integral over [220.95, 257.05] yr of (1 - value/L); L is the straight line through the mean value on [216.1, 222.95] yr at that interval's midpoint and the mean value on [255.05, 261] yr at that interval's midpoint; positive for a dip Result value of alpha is -0.6 yr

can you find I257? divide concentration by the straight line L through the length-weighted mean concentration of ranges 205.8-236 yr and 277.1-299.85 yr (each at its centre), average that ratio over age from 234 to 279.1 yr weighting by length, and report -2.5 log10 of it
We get -0.08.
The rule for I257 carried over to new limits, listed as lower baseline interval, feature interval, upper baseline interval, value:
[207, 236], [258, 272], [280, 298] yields -0.14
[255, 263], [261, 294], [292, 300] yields 0.18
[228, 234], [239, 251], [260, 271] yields -0.06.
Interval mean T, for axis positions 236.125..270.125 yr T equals 47.8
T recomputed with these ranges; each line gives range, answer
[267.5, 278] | 41.5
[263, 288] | 40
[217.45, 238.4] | 45.8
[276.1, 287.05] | 34.1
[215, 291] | 44.3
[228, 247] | 47.8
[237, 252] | 48.6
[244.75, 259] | 47.4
